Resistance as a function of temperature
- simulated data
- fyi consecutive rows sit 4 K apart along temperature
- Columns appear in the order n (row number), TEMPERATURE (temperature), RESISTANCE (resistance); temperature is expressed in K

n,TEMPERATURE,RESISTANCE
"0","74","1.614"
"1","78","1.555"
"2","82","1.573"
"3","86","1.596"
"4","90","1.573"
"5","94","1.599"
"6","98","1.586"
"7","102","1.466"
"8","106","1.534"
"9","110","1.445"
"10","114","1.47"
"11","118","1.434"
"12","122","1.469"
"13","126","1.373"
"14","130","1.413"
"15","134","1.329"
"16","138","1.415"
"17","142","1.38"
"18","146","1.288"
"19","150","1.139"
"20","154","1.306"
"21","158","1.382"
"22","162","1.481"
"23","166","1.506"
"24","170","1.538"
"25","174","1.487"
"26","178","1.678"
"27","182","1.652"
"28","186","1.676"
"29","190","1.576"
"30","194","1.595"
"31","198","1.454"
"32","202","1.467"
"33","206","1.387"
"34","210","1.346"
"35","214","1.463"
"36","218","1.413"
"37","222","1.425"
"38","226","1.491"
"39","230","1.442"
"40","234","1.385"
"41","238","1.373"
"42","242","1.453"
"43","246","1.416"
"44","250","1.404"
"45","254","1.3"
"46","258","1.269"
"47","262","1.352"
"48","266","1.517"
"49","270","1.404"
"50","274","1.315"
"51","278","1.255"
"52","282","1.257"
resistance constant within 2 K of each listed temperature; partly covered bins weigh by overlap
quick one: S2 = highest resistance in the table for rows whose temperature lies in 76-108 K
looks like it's 1.599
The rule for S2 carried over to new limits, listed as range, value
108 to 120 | 1.47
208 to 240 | 1.491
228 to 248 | 1.453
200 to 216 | 1.467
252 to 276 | 1.517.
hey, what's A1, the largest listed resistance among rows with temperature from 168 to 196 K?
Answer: 1.678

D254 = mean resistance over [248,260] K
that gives 1.32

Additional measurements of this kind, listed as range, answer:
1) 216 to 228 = 1.44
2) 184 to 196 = 1.62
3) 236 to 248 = 1.41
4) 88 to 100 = 1.59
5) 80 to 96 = 1.59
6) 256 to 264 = 1.31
